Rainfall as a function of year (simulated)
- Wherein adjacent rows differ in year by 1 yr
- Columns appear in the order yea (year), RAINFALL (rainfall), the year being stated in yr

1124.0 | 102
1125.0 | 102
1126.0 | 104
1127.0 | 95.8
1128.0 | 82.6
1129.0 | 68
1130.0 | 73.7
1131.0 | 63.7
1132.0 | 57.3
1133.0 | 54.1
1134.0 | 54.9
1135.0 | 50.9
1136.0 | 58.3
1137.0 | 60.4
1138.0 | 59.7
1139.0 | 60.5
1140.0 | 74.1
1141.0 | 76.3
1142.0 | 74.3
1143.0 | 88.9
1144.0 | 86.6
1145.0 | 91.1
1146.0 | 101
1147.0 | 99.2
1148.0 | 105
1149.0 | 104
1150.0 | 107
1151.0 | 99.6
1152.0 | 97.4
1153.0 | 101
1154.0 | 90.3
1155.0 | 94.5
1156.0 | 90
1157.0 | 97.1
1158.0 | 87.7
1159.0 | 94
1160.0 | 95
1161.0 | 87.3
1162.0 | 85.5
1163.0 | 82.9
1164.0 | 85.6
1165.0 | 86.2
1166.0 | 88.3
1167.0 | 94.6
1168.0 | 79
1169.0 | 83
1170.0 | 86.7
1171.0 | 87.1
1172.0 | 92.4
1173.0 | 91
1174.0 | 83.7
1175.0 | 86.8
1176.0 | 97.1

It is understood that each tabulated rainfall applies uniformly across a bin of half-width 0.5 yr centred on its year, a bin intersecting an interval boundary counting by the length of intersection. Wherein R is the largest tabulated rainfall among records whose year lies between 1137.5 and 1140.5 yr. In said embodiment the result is 74.1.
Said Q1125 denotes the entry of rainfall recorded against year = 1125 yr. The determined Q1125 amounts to 102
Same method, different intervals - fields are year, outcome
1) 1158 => 87.7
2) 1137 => 60.4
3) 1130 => 73.7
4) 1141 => 76.3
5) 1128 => 82.6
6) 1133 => 54.1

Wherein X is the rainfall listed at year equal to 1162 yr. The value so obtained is 85.5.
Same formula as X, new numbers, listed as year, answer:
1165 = 86.2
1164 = 85.6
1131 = 63.7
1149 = 104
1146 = 101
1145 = 91.1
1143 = 88.9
